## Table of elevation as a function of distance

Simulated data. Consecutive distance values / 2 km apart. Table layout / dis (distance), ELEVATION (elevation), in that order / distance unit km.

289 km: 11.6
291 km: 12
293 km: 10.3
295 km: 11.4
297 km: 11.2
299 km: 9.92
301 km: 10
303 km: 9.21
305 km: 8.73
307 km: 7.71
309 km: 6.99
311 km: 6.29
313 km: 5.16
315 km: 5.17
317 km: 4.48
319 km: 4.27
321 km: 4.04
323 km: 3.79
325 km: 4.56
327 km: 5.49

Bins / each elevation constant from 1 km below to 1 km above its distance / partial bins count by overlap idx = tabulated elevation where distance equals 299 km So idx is 9.92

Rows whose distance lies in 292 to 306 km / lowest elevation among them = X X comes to 8.73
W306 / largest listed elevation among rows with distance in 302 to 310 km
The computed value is 9.21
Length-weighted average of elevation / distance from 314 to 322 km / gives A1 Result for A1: 4.49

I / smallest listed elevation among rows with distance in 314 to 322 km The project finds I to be 4.04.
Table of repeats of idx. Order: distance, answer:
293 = 10.3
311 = 6.29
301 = 10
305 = 8.73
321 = 4.04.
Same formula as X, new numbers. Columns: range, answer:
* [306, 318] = 4.48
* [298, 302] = 9.92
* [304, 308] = 7.71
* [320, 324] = 3.79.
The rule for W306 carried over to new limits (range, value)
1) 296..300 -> 11.2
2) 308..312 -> 6.99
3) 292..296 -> 11.4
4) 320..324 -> 4.04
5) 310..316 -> 6.29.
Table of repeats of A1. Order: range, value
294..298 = 11.3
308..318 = 5.62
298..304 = 9.71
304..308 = 8.22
